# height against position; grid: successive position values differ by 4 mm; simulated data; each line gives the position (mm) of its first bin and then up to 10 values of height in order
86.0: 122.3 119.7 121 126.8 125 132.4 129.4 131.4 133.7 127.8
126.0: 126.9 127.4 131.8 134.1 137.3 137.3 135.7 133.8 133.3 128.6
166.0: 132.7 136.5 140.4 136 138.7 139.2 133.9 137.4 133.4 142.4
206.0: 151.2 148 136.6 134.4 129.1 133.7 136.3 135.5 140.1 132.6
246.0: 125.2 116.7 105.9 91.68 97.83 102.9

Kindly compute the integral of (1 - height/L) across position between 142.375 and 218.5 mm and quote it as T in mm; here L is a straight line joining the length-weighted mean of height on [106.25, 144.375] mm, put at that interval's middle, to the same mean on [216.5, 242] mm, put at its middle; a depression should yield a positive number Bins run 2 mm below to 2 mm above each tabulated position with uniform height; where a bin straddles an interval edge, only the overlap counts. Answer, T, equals -2.5 mm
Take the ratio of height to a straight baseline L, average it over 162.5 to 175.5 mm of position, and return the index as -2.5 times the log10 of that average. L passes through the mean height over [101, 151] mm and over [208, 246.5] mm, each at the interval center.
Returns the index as -0.02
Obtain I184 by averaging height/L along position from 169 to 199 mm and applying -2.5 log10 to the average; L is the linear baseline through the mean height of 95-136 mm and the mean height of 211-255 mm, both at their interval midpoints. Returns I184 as -0.06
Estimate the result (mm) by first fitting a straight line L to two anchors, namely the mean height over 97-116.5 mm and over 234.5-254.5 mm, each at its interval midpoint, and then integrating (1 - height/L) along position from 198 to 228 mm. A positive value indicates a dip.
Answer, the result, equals -2.8 mm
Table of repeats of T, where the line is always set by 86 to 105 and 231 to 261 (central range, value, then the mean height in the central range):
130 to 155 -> -2.4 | 134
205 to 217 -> -2.2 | 144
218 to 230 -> -1.1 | 133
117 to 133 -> -0.8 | 129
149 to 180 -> -3.1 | 135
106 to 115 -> -0.5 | 131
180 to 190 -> -1.3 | 138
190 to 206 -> -2.3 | 139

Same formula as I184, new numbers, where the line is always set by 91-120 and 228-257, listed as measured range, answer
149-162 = -0.05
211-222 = -0.07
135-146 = -0.07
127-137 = -0.02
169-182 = -0.09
